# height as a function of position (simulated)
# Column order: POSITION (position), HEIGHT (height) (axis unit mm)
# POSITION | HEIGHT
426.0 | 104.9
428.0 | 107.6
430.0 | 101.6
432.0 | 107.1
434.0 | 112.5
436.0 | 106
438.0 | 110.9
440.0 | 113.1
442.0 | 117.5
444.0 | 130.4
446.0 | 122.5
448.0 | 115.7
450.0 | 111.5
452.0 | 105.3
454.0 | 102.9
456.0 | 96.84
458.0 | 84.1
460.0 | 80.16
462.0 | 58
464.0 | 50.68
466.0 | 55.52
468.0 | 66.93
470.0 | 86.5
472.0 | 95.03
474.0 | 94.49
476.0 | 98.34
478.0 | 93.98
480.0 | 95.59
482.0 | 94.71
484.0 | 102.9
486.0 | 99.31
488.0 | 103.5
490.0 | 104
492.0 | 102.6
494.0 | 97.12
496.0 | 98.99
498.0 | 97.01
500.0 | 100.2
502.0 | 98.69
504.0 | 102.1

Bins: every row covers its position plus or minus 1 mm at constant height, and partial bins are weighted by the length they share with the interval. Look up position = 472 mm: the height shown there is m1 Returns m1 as 95.03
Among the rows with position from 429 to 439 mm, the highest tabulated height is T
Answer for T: 112.5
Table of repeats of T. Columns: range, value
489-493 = 104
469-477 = 98.34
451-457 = 105.3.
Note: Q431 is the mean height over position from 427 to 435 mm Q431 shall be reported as 107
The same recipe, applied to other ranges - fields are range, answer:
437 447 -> 119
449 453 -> 108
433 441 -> 111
